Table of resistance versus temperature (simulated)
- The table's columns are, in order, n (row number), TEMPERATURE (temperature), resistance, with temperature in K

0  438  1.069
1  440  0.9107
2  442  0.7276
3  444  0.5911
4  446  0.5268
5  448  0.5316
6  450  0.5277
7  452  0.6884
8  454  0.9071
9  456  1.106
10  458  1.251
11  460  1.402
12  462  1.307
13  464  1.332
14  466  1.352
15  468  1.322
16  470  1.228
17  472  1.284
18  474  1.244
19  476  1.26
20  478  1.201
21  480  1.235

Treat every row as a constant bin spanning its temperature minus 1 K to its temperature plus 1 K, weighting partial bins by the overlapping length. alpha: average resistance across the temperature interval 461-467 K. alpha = 1.33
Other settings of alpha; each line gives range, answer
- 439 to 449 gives 0.658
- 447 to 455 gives 0.664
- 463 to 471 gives 1.31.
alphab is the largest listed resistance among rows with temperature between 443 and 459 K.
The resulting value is 1.251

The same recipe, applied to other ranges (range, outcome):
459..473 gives 1.402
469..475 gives 1.284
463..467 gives 1.352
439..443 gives 0.9107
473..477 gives 1.26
